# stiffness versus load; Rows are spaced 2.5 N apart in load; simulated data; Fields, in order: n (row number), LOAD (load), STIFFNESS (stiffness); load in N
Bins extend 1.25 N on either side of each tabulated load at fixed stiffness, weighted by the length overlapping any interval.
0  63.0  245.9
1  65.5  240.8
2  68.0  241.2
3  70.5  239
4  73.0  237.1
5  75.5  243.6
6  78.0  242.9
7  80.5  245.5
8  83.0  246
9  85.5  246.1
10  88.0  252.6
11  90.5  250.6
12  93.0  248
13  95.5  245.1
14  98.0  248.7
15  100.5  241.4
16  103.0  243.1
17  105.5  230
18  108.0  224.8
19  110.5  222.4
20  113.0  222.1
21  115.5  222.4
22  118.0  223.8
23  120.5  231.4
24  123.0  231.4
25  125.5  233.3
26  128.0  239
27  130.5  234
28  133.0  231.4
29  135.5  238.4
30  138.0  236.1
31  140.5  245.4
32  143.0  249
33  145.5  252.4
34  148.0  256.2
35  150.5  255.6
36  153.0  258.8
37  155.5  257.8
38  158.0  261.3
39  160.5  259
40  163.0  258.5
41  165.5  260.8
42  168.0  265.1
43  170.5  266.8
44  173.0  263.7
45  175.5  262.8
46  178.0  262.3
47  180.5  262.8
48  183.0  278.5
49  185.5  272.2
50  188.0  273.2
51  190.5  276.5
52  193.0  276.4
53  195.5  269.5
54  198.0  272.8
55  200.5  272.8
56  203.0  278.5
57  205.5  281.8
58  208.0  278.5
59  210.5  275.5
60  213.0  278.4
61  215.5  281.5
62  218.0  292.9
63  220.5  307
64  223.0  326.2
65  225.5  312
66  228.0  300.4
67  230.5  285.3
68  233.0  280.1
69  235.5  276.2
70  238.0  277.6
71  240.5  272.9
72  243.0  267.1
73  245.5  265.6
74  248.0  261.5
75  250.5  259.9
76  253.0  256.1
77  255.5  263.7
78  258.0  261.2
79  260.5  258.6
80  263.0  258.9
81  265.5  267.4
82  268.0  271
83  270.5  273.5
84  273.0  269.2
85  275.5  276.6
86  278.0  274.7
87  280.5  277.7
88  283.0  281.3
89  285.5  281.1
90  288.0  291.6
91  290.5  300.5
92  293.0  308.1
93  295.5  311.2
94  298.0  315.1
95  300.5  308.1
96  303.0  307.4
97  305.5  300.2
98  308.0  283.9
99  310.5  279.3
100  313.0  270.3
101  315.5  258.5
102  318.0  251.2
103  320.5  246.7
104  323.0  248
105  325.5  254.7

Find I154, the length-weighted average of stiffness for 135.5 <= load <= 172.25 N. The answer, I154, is 255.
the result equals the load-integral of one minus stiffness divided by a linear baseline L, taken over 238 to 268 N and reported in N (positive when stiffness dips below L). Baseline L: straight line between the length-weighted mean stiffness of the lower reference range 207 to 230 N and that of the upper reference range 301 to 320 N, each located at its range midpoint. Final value 2.56 N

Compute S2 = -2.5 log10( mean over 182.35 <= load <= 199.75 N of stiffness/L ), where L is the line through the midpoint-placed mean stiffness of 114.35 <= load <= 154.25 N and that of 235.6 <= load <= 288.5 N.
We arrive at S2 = -0.09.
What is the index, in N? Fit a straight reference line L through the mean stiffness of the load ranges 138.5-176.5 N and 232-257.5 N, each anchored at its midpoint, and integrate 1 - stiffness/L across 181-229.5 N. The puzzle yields -3.8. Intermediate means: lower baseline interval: 258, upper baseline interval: 268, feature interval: 284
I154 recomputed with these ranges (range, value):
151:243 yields 276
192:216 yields 276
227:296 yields 276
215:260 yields 280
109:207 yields 254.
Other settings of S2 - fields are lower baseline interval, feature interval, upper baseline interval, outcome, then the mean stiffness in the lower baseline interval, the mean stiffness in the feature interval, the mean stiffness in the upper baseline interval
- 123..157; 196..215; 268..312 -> -0.05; 245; 277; 290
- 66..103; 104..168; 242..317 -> 0.05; 245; 242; 279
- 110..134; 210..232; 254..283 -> -0.16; 229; 296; 269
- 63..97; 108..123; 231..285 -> 0.11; 245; 225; 269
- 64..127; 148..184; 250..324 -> -0.04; 238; 262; 277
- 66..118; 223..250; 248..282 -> -0.08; 239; 281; 267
